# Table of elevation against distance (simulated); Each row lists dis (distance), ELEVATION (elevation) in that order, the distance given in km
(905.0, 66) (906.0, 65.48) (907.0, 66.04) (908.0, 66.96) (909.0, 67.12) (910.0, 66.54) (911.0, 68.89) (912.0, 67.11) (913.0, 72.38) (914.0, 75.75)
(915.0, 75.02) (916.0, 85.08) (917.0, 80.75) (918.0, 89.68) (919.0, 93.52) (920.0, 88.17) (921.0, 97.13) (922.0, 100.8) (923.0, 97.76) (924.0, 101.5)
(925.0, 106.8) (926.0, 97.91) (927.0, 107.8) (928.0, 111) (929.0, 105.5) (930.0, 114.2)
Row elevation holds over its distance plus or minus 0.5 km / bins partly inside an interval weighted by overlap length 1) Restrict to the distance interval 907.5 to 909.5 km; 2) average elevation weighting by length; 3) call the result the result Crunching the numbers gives 67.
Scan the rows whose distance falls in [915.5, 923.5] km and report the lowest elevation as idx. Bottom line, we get 80.75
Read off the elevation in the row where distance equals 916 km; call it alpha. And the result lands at 85.08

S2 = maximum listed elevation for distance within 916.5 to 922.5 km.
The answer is 100.8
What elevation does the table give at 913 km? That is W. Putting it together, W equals 72.38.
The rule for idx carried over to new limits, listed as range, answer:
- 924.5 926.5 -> 97.91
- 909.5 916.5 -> 66.54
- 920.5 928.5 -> 97.13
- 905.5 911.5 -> 65.48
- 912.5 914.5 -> 72.38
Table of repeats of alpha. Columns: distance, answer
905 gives 66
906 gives 65.48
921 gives 97.13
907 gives 66.04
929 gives 105.5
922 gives 100.8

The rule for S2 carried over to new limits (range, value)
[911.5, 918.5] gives 89.68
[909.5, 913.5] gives 72.38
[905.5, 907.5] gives 66.04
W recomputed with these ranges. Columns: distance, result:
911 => 68.89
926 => 97.91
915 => 75.02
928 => 111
